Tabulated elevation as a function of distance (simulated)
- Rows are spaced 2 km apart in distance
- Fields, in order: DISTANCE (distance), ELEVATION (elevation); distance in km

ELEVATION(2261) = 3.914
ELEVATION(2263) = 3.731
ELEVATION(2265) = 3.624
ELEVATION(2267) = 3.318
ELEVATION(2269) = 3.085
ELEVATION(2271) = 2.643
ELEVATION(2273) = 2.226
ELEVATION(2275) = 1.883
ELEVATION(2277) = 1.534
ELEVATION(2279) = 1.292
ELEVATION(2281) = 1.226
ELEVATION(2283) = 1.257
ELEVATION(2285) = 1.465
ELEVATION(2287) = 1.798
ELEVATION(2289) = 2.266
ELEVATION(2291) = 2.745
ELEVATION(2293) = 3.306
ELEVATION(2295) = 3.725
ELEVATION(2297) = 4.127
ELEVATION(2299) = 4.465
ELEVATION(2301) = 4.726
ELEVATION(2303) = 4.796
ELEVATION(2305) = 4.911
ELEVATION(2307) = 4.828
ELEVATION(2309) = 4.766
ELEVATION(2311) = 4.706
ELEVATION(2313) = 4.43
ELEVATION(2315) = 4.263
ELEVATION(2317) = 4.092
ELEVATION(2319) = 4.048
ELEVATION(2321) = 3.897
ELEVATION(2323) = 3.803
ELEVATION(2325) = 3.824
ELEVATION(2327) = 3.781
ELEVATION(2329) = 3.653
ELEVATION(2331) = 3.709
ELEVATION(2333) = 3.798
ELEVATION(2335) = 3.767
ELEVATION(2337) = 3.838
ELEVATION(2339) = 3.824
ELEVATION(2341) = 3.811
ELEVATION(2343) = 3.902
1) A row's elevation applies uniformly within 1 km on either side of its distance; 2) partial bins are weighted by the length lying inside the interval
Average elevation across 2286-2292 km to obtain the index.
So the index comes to 2.27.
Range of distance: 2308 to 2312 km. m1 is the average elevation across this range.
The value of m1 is 4.74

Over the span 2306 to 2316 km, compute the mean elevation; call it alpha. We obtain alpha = 4.6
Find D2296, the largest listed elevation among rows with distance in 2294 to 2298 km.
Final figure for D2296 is 4.127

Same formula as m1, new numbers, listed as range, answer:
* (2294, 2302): 4.26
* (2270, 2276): 2.25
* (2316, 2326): 3.93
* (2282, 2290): 1.7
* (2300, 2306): 4.81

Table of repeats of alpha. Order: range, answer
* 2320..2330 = 3.79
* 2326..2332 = 3.71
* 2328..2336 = 3.73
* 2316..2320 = 4.07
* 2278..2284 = 1.26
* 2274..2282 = 1.48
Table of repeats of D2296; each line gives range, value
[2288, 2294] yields 3.306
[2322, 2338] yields 3.838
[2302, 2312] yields 4.911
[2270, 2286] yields 2.643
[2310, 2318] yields 4.706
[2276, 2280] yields 1.534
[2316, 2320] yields 4.092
